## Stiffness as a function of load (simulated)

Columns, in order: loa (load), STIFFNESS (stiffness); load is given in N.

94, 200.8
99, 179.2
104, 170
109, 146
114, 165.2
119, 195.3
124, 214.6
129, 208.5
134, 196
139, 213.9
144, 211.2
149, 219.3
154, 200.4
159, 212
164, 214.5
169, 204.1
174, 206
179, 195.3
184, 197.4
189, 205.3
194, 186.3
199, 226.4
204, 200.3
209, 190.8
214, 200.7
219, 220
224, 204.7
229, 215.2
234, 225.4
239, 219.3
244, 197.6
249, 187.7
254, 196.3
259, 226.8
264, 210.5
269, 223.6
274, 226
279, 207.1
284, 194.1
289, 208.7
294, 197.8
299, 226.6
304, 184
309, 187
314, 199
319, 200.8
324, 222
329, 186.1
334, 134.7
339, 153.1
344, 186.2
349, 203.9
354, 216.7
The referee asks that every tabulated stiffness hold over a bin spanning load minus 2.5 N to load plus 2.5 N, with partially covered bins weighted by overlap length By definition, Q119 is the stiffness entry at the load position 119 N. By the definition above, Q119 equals 195.3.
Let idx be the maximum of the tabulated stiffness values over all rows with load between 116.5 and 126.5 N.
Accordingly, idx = 214.6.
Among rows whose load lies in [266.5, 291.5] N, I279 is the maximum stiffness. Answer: 226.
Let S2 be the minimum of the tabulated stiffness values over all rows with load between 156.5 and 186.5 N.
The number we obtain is 195.3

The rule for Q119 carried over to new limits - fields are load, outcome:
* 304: 184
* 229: 215.2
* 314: 199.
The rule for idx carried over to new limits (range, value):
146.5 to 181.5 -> 219.3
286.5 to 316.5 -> 226.6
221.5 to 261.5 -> 226.8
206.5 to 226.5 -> 220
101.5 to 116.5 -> 170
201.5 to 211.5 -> 200.3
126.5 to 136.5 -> 208.5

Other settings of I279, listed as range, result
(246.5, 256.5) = 196.3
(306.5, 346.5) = 222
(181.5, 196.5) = 205.3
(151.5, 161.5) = 212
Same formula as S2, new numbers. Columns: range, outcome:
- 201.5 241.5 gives 190.8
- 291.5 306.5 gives 184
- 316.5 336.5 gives 134.7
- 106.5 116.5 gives 146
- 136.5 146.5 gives 211.2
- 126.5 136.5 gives 196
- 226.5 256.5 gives 187.7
